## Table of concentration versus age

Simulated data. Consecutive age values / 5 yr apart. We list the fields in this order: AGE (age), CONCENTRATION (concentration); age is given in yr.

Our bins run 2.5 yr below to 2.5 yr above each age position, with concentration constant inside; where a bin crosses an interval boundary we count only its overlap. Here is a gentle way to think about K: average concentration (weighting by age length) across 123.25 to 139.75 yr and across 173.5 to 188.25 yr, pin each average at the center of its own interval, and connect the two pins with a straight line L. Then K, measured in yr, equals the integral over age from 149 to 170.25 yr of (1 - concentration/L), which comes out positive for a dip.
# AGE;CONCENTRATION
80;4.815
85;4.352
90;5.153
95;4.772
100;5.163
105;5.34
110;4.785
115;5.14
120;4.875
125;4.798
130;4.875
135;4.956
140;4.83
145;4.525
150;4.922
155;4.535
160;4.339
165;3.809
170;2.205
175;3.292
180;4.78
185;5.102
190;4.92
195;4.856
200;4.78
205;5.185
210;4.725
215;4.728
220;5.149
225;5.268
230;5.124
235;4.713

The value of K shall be 2.7 yr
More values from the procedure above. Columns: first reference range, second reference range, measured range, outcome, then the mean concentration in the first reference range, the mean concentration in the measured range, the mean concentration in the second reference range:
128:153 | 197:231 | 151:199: 6.40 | 4.81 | 4.24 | 4.99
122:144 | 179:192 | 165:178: 5.00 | 4.84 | 3.03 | 4.95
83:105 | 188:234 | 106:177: 7.08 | 4.93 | 4.45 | 4.96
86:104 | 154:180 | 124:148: -3.07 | 5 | 4.8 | 3.69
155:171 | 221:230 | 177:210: -3.33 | 3.74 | 4.9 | 5.21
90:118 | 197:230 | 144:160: 1.26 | 5.05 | 4.62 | 4.98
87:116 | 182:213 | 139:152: 0.63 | 5.04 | 4.74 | 4.92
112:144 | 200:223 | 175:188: 0.79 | 4.89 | 4.62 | 4.94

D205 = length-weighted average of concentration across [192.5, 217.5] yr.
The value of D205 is 4.85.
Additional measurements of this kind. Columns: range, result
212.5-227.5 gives 5.05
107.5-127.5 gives 4.9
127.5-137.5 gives 4.92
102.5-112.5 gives 5.06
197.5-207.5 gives 4.98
